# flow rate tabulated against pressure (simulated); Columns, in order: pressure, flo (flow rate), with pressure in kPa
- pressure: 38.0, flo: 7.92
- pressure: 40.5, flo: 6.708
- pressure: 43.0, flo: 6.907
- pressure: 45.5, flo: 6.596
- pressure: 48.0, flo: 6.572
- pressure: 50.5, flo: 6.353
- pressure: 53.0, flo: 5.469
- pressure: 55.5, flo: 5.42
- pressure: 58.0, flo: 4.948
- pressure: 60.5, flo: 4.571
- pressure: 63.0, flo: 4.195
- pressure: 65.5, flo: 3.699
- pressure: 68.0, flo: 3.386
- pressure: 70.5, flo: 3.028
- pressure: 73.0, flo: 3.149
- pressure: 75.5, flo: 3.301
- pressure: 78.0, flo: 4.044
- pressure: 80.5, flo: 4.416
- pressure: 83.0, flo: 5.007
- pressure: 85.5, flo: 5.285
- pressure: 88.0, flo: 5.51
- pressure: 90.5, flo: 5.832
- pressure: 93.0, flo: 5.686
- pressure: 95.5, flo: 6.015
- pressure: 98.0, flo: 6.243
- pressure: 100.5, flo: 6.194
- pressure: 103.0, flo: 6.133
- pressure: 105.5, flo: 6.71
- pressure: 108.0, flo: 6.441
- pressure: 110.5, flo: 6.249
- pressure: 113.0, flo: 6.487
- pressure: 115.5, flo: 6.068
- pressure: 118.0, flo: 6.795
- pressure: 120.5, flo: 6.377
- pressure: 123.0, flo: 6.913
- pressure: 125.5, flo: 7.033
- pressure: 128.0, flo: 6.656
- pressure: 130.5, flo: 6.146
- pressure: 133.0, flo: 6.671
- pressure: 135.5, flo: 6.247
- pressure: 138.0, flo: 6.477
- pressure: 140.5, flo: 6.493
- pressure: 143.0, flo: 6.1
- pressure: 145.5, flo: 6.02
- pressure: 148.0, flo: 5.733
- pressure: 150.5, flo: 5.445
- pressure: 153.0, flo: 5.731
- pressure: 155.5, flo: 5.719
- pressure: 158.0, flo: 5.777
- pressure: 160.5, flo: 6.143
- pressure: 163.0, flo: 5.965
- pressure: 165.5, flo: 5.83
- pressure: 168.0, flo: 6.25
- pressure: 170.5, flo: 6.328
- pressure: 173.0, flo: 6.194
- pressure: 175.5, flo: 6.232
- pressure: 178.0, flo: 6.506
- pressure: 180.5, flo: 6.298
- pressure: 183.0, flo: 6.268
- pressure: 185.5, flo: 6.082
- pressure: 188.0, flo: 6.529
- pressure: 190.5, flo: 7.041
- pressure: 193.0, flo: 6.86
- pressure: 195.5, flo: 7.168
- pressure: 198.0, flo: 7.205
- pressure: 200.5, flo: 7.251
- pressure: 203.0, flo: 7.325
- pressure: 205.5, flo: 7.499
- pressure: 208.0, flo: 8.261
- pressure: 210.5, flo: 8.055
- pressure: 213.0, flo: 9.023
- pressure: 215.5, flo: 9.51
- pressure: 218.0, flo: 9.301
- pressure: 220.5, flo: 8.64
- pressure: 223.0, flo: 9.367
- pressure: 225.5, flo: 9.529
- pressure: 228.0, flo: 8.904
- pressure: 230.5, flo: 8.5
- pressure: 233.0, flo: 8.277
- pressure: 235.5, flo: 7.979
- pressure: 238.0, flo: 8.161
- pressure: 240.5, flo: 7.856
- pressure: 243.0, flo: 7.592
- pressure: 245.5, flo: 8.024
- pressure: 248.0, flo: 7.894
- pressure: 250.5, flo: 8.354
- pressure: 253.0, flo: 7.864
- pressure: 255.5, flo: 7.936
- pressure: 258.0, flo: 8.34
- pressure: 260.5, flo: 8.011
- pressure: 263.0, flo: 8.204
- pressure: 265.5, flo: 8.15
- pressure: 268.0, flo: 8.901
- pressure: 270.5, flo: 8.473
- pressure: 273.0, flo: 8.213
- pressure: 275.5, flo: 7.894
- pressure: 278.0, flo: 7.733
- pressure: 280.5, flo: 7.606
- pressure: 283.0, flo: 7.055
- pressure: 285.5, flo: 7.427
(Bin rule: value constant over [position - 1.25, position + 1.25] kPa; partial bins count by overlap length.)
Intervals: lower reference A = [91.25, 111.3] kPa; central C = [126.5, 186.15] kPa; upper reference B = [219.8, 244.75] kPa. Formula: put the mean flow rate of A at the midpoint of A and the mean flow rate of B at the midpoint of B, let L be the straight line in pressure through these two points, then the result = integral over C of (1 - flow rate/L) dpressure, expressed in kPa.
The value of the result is 8.3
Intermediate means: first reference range 6.2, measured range 6.14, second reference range 8.47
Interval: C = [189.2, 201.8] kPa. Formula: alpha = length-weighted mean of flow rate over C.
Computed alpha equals 7.1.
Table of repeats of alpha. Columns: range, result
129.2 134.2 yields 6.41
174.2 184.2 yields 6.33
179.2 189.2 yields 6.29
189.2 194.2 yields 6.95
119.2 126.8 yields 6.77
